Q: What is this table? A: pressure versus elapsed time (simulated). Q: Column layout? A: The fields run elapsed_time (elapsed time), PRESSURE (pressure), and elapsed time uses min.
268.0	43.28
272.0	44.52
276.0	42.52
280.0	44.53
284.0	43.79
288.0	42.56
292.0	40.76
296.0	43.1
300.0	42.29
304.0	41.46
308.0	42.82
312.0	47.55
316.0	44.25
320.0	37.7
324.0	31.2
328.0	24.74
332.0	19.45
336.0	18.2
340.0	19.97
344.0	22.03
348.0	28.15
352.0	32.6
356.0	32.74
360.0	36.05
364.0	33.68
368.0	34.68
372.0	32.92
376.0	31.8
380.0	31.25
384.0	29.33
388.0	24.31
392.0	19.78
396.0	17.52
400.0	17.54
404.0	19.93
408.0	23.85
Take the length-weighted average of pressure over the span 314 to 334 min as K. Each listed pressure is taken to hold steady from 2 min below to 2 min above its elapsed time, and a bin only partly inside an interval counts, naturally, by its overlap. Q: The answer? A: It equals 31.5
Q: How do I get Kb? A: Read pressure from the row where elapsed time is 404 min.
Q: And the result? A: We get 19.93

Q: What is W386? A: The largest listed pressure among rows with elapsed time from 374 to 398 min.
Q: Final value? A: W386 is 31.8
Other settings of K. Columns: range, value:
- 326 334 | 22.1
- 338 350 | 23.4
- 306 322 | 43.1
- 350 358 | 32.7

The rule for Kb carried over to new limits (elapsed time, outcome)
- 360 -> 36.05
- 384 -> 29.33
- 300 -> 42.29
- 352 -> 32.6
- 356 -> 32.74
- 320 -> 37.7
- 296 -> 43.1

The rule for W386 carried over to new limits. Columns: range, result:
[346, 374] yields 36.05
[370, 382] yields 32.92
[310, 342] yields 47.55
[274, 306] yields 44.53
